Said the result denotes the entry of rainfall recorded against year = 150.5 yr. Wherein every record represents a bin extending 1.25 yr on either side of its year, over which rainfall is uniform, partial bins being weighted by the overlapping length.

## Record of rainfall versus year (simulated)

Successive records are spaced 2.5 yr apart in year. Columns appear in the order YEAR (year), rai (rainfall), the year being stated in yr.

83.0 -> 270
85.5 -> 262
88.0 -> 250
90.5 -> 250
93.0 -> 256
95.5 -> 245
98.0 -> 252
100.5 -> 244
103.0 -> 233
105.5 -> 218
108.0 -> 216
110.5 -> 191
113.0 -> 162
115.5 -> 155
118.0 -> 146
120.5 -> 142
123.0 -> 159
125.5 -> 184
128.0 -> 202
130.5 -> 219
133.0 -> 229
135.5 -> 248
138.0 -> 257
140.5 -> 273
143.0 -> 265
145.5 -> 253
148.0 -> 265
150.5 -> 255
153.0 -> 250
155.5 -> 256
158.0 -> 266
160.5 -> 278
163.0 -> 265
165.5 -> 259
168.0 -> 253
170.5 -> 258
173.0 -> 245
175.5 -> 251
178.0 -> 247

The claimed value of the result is 255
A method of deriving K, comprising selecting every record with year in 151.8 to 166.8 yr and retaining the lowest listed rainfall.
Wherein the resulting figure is 250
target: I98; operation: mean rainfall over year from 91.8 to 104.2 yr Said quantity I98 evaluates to 246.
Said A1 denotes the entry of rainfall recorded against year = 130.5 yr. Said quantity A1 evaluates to 219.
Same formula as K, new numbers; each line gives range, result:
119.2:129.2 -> 142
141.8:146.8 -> 253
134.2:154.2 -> 248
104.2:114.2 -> 162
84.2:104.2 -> 233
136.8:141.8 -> 257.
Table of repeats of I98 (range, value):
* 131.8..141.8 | 252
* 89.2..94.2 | 253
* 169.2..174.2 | 252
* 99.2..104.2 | 239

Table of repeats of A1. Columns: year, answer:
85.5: 262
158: 266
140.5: 273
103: 233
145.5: 253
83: 270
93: 256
